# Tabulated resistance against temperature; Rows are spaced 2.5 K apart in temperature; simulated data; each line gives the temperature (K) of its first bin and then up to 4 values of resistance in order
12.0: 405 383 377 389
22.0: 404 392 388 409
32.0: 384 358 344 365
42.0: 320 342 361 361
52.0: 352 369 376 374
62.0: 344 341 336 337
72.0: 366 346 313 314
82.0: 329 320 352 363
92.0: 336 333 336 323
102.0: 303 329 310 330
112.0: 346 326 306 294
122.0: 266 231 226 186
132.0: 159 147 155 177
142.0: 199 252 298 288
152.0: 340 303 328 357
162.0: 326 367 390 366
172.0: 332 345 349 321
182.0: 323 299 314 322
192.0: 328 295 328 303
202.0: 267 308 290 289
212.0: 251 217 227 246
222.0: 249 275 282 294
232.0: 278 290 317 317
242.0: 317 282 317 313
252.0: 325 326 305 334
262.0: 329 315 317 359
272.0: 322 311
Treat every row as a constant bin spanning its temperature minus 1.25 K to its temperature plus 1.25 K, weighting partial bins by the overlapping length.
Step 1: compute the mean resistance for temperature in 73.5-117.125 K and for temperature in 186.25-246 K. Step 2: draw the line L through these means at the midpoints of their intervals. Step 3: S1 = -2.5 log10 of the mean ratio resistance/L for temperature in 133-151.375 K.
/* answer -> 0.38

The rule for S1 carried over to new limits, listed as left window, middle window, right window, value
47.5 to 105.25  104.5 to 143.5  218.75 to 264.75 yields 0.32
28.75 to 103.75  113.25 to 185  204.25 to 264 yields 0.12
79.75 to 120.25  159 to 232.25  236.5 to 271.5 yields 0.06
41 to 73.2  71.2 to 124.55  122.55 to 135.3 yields -0.23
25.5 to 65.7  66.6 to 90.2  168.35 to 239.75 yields 0.04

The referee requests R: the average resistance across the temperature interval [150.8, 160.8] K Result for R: 332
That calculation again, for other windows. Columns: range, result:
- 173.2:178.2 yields 347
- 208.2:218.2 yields 246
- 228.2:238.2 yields 295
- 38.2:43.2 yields 343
